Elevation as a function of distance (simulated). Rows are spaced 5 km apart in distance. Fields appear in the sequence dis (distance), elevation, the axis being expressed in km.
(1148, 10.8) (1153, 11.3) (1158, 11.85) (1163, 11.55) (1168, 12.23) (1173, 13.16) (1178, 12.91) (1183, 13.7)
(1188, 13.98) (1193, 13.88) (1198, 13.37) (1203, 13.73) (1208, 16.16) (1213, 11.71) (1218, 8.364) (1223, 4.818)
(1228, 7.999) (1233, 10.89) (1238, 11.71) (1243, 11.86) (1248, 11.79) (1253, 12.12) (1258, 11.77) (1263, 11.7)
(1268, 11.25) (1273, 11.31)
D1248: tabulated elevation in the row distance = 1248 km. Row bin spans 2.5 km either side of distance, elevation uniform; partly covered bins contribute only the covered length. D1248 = 11.79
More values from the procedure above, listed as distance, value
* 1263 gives 11.7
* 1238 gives 11.71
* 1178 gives 12.91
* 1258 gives 11.77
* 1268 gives 11.25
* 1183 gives 13.7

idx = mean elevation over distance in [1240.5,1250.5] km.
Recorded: 11.8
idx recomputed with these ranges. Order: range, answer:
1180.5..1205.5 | 13.7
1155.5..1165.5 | 11.7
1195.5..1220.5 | 12.7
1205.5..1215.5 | 13.9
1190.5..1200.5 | 13.6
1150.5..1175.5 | 12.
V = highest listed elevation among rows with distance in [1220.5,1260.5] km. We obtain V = 12.12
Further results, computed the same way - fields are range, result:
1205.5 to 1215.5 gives 16.16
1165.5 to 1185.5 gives 13.7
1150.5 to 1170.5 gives 12.23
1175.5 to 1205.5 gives 13.98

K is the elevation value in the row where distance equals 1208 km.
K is 16.16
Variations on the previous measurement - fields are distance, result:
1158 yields 11.85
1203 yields 13.73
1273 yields 11.31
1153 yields 11.3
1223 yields 4.818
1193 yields 13.88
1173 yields 13.16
